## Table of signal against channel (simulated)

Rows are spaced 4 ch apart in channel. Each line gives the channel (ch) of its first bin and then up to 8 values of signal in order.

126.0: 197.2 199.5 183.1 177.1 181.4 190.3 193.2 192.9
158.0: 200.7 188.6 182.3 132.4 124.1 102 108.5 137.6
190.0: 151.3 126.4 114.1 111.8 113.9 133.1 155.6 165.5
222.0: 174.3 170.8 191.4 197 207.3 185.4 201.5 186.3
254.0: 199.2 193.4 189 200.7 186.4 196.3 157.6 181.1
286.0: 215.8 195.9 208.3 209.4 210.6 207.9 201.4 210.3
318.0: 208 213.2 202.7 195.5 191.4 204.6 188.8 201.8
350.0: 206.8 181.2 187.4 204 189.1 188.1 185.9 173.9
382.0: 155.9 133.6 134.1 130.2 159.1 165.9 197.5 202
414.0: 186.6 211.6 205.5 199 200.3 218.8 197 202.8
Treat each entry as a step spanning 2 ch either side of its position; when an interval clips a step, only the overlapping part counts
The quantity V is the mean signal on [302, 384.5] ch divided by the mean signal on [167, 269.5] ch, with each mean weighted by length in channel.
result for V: 1.2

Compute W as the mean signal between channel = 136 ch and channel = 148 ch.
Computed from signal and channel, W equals 183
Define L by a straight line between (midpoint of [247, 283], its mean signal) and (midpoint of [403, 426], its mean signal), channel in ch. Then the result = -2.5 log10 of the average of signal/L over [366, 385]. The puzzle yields 0.12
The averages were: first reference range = 188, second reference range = 199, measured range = 175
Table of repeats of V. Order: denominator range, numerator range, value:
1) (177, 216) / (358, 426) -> 1.41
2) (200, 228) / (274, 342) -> 1.37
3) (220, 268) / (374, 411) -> 0.84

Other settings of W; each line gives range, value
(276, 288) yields 185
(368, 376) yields 187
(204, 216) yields 134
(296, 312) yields 207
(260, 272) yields 192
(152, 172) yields 179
